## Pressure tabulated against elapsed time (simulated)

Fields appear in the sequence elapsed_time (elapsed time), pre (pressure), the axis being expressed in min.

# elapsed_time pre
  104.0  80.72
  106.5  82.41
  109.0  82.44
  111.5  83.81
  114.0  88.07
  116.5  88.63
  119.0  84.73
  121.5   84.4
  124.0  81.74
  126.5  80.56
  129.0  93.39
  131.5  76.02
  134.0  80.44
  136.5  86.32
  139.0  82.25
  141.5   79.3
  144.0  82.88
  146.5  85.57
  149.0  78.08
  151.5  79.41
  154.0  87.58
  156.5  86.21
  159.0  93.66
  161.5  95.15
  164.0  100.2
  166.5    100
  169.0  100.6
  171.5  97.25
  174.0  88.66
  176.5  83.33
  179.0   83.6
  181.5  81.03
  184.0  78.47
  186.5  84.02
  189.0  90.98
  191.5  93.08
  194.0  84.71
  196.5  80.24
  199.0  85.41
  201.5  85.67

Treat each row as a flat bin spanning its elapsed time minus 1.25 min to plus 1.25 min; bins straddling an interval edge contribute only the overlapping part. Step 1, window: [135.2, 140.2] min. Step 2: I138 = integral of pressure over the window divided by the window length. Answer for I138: 84.3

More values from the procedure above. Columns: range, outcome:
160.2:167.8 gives 98.4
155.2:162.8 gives 91.7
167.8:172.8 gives 98.8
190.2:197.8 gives 86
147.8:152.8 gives 78.8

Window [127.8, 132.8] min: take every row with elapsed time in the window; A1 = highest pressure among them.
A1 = 93.39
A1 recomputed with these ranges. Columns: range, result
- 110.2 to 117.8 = 88.63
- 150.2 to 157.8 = 87.58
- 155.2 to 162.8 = 95.15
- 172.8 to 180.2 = 88.66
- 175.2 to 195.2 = 93.08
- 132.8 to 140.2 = 86.32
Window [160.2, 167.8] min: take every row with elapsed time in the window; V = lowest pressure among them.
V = 95.15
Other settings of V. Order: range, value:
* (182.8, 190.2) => 78.47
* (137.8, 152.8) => 78.08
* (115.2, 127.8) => 80.56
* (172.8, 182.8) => 81.03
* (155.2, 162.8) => 86.21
